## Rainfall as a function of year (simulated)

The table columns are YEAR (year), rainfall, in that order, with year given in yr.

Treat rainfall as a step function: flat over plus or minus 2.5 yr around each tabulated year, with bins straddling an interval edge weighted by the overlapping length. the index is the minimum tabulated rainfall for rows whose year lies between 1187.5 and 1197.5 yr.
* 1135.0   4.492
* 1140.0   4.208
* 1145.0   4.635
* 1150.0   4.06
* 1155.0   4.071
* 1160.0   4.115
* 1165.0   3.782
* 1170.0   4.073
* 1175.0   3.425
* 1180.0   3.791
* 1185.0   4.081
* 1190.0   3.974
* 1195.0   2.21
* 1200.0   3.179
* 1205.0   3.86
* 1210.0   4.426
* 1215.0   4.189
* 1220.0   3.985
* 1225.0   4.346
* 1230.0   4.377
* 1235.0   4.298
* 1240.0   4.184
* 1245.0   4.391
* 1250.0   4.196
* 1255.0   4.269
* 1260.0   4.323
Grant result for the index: 2.21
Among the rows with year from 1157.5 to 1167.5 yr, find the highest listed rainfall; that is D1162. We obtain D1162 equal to 4.115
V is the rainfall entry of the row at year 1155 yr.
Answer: 4.071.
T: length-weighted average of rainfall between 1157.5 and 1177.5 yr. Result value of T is 3.85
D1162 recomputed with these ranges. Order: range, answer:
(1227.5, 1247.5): 4.391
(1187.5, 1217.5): 4.426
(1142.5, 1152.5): 4.635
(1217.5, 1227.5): 4.346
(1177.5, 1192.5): 4.081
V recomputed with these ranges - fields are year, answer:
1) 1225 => 4.346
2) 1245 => 4.391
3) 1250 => 4.196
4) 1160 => 4.115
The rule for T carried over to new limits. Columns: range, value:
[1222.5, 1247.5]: 4.32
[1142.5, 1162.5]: 4.22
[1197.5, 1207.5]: 3.52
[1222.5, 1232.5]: 4.36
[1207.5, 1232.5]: 4.26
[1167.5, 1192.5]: 3.87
